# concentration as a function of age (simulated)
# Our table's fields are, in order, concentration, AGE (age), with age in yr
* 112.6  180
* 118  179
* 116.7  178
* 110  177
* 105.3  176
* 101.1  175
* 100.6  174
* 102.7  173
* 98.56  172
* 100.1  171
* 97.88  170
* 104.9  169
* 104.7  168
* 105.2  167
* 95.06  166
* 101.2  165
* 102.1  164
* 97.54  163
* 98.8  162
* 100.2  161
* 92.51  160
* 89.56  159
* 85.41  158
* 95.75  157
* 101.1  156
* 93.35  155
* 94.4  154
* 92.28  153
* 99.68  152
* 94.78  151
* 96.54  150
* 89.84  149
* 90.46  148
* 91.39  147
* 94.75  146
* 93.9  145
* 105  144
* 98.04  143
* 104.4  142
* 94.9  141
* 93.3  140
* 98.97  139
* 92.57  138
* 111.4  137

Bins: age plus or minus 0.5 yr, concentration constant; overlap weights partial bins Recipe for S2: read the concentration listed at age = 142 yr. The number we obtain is 104.4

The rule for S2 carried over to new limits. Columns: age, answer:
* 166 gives 95.06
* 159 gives 89.56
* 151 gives 94.78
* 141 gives 94.9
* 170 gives 97.88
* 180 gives 112.6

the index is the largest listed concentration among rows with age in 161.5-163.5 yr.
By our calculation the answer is 98.8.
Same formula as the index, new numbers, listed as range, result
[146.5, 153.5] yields 99.68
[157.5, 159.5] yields 89.56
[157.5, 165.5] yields 102.1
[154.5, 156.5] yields 101.1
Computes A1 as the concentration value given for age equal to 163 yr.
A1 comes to 97.54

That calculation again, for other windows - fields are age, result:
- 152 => 99.68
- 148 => 90.46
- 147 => 91.39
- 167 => 105.2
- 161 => 100.2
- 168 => 104.7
